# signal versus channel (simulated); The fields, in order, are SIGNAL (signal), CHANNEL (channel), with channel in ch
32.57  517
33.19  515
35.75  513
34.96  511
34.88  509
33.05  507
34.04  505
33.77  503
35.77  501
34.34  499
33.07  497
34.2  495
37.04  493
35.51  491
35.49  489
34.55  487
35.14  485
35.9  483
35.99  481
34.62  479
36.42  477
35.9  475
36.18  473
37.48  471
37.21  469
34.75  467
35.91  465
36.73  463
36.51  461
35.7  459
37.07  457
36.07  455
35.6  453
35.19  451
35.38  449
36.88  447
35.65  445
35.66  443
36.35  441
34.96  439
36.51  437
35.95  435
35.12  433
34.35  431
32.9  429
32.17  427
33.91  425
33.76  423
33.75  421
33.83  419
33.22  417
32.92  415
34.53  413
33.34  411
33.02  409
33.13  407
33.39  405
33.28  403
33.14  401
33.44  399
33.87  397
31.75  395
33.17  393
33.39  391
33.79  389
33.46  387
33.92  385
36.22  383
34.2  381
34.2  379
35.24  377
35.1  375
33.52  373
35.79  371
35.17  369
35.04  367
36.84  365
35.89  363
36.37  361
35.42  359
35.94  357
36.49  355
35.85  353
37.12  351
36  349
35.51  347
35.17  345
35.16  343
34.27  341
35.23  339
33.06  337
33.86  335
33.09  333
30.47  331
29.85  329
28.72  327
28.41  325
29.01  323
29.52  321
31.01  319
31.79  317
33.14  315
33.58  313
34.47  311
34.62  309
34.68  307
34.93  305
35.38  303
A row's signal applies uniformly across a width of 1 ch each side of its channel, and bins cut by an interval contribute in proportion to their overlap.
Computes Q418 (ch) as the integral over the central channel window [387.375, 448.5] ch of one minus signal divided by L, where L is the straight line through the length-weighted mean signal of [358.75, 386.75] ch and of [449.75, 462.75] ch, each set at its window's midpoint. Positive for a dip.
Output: 2.7 ch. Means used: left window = 35.2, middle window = 34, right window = 36.1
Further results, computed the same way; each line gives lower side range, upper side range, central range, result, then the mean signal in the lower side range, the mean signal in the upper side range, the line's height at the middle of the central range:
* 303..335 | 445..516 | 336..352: -1.3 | 32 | 35.4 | 32.5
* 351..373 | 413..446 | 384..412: 1.4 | 35.8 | 34.4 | 35.1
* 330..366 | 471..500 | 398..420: 1.1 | 35.1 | 35.4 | 35.2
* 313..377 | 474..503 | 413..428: 0.5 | 33.8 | 35.2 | 34.6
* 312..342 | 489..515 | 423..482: -3.1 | 31.7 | 34.7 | 33.8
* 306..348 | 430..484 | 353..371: -1.3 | 32.6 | 35.9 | 33.5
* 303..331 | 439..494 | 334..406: -3.0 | 31.9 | 35.9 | 33.3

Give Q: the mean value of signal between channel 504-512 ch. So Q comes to 34.2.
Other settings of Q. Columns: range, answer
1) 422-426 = 33.8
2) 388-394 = 33.4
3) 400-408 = 33.2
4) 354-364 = 36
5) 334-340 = 34.1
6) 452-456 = 35.8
